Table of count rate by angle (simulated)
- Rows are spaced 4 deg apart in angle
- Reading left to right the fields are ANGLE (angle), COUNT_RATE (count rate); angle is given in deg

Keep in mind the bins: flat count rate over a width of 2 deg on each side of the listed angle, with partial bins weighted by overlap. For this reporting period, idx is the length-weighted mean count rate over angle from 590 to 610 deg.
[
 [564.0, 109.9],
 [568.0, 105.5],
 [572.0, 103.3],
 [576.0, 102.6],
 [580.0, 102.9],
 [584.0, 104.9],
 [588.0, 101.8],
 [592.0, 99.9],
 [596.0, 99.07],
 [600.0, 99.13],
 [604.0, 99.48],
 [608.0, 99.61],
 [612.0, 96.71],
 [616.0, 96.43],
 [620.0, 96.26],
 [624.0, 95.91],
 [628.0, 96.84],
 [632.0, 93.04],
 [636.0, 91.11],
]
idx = 99.4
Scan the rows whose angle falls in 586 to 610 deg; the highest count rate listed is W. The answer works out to 101.8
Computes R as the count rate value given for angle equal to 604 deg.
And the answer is 99.48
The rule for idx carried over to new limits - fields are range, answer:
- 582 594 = 102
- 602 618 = 98.1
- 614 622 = 96.3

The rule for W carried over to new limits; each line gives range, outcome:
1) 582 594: 104.9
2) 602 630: 99.61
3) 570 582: 103.3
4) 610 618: 96.71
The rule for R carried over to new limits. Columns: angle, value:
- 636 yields 91.11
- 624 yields 95.91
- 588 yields 101.8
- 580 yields 102.9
